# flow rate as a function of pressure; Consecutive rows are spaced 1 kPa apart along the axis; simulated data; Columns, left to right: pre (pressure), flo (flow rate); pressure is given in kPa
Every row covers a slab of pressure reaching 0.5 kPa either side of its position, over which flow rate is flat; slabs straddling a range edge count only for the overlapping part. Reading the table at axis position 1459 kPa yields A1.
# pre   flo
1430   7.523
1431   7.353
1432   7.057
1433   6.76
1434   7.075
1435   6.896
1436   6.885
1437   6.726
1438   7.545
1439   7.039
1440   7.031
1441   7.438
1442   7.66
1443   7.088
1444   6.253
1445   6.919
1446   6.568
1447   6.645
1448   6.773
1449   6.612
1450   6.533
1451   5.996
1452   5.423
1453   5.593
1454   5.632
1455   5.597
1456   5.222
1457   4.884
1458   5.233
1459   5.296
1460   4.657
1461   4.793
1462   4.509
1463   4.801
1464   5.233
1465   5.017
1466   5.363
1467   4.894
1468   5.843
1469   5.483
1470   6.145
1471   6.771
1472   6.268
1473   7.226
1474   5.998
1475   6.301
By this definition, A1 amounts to 5.296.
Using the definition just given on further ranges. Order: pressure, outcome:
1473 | 7.226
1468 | 5.843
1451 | 5.996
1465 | 5.017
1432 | 7.057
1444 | 6.253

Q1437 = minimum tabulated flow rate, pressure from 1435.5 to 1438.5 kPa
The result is 6.726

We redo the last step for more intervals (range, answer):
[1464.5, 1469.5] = 4.894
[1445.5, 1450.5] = 6.533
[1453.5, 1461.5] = 4.657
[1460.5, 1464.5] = 4.509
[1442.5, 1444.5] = 6.253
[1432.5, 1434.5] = 6.76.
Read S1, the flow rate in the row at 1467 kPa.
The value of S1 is 4.894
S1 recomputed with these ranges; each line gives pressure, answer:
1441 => 7.438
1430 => 7.523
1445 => 6.919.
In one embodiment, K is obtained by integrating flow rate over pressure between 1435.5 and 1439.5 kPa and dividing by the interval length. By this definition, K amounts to 7.05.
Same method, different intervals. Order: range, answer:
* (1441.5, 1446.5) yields 6.9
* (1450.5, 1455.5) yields 5.65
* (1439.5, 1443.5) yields 7.3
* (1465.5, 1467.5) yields 5.13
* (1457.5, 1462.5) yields 4.9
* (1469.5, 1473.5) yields 6.6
